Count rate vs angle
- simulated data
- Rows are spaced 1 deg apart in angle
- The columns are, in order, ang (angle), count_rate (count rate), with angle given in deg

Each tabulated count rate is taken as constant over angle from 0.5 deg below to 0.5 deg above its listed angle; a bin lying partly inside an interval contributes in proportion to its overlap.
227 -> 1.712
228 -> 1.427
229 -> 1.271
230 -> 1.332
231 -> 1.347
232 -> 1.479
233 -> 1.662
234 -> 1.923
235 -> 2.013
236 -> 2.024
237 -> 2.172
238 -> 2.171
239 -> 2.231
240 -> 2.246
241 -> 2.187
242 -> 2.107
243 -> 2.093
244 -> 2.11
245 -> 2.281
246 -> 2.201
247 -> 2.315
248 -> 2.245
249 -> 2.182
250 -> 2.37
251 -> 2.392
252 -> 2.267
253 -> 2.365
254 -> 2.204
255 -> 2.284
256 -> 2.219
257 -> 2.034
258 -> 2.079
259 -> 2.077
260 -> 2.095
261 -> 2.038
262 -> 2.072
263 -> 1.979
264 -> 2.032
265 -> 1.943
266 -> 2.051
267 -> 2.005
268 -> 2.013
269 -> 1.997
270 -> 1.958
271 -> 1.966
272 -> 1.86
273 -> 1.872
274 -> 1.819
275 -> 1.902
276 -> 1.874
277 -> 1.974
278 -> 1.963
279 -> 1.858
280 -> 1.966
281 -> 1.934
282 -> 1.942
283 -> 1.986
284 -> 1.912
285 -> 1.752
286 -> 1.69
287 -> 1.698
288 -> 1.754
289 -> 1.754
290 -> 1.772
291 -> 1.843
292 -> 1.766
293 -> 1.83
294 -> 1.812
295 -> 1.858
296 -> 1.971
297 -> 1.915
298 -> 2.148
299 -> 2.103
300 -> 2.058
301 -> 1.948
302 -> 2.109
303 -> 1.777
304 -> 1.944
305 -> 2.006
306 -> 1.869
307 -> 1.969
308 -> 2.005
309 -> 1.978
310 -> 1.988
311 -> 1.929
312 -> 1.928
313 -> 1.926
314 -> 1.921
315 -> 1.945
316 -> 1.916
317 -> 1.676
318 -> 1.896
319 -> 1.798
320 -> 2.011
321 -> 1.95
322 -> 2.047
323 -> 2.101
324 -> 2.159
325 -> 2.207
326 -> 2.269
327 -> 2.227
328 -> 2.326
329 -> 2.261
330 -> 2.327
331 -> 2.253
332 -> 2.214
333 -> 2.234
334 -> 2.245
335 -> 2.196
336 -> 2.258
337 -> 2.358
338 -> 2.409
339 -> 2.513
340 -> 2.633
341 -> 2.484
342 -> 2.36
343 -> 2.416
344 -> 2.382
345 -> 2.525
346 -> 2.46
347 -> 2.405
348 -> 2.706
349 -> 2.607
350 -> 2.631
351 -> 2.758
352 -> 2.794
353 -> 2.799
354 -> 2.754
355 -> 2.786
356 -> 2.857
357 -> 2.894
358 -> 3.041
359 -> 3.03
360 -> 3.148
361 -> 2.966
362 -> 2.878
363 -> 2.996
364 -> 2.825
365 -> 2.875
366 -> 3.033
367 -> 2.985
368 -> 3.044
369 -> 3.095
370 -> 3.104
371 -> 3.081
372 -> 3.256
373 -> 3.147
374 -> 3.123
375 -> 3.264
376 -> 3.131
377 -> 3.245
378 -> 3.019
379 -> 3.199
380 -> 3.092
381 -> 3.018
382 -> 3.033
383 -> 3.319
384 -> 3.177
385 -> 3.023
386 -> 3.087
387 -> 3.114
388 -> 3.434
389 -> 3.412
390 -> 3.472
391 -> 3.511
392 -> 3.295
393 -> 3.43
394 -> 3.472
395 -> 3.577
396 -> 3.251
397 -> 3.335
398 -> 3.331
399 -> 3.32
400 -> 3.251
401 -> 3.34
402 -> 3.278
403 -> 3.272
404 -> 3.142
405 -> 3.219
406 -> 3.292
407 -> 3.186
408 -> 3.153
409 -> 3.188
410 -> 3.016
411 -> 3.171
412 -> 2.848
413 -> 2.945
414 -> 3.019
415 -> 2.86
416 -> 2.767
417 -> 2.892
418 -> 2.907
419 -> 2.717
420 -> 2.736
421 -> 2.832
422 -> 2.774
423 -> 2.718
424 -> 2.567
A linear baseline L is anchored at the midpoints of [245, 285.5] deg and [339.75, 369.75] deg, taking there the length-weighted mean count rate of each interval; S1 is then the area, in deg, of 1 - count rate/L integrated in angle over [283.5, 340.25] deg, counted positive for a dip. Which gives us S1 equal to 9.6 deg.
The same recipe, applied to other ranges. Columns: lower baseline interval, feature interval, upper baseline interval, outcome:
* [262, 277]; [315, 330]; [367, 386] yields 2.8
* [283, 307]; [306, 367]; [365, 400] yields 3.3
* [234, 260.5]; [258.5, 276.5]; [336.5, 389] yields 2.6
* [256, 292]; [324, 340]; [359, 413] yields 1.7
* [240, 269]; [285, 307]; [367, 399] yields 5.4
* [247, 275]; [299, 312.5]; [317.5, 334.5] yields 1.0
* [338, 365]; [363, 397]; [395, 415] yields -2.5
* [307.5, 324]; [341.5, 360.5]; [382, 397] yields -0.7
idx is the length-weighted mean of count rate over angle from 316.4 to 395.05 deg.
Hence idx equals 2.74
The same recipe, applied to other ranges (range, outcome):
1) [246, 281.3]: 2.07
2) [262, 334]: 1.97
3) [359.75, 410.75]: 3.19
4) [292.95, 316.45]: 1.95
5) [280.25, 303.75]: 1.89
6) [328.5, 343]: 2.34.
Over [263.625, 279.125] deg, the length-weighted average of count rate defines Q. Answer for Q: 1.94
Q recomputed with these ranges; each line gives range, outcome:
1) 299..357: 2.24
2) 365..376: 3.1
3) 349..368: 2.89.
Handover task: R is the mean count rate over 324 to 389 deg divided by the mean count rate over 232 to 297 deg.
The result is 1.4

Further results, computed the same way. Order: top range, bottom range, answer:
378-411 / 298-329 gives 1.62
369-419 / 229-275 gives 1.56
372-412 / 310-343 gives 1.50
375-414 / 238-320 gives 1.61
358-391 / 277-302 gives 1.65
